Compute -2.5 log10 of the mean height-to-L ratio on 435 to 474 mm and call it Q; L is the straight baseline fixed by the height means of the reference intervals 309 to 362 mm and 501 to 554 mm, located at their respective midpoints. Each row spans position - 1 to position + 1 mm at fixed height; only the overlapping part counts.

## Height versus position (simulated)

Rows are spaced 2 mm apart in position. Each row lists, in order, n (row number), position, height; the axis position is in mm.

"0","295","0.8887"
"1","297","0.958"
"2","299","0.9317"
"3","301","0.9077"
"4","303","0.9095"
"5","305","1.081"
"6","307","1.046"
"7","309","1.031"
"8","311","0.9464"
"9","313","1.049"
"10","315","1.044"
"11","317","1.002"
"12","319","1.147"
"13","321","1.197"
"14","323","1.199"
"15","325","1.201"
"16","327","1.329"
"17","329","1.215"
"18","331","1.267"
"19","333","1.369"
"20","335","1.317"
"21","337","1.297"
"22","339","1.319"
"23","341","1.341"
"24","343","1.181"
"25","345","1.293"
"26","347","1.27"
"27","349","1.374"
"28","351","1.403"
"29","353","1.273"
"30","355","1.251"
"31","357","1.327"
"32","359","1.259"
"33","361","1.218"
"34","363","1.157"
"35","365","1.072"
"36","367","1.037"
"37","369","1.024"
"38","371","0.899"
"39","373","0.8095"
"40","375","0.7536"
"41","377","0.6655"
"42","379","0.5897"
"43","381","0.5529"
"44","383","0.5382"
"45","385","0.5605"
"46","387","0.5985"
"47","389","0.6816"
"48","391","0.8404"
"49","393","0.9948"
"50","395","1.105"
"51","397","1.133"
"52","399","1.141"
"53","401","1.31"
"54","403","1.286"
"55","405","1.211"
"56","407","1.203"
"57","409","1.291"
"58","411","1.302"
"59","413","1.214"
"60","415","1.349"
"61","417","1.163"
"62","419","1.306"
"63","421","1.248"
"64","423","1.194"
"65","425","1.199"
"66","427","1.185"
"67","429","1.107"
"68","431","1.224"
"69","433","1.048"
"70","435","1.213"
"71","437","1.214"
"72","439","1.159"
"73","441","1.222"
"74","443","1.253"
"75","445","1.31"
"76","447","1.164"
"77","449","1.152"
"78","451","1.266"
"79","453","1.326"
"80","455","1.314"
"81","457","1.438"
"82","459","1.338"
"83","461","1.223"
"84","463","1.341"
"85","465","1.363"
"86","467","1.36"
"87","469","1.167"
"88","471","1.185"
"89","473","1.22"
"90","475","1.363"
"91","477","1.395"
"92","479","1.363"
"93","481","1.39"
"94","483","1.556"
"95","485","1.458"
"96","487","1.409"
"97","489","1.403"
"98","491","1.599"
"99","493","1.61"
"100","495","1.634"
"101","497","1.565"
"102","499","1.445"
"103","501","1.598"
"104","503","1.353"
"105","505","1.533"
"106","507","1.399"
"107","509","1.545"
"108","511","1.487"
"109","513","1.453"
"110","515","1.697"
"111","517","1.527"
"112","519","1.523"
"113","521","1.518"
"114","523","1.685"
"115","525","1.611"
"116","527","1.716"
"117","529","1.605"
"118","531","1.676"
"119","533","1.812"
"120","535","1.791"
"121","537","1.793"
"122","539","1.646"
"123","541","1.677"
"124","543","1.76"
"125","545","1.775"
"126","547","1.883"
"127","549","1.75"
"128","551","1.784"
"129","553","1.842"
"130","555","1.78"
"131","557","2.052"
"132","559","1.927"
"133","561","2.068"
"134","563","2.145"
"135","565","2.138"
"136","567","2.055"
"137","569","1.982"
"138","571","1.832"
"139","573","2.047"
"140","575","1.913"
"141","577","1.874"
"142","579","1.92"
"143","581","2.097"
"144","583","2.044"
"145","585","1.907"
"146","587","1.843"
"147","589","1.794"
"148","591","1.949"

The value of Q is 0.179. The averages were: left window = 1.23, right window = 1.65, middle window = 1.26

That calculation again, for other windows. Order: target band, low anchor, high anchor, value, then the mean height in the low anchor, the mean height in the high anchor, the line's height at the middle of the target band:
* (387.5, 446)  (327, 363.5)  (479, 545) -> 0.20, 1.29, 1.58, 1.41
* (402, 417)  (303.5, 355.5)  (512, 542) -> 0.10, 1.21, 1.65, 1.39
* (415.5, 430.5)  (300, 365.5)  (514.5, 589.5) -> 0.20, 1.19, 1.83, 1.45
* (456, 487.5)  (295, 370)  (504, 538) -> 0.11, 1.17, 1.61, 1.49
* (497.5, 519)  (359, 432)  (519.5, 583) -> 0.08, 1.04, 1.84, 1.62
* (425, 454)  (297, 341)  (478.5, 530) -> 0.16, 1.13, 1.53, 1.39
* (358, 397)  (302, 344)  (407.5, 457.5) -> 0.35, 1.17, 1.23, 1.2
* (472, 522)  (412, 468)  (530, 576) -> 0.06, 1.25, 1.88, 1.56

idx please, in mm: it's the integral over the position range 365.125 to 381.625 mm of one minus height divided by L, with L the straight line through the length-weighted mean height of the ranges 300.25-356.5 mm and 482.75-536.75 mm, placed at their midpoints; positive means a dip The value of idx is 6.0 mm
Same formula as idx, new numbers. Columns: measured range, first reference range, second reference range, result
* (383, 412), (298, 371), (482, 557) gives 6.55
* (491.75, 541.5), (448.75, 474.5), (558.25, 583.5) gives 1.58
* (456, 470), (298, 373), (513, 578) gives 2.10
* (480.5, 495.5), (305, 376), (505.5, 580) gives 0.96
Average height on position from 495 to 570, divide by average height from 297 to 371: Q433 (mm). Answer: 1.47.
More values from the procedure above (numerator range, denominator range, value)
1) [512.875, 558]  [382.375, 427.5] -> 1.57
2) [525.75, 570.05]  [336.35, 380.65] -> 1.65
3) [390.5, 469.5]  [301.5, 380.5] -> 1.09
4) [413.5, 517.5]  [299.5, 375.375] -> 1.16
